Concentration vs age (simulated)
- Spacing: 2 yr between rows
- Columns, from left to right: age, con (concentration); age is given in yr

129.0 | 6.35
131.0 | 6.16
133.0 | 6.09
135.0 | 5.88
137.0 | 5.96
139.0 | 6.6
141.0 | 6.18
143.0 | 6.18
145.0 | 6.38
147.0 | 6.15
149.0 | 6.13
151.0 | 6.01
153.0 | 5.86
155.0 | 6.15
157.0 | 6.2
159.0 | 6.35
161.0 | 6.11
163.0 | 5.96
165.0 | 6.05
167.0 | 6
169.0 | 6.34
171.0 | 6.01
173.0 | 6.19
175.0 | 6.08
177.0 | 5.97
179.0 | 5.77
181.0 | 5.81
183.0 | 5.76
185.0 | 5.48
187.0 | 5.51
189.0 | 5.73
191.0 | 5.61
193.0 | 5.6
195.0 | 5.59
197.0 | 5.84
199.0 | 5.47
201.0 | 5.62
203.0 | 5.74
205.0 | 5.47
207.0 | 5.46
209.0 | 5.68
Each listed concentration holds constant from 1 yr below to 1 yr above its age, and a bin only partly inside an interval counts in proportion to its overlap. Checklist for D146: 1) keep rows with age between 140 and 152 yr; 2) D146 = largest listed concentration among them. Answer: 6.38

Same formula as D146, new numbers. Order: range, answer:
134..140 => 6.6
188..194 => 5.73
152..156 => 6.15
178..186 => 5.81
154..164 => 6.35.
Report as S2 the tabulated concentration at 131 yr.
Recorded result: 6.16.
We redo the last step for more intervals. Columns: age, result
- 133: 6.09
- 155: 6.15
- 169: 6.34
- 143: 6.18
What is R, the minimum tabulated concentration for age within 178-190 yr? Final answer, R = 5.48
